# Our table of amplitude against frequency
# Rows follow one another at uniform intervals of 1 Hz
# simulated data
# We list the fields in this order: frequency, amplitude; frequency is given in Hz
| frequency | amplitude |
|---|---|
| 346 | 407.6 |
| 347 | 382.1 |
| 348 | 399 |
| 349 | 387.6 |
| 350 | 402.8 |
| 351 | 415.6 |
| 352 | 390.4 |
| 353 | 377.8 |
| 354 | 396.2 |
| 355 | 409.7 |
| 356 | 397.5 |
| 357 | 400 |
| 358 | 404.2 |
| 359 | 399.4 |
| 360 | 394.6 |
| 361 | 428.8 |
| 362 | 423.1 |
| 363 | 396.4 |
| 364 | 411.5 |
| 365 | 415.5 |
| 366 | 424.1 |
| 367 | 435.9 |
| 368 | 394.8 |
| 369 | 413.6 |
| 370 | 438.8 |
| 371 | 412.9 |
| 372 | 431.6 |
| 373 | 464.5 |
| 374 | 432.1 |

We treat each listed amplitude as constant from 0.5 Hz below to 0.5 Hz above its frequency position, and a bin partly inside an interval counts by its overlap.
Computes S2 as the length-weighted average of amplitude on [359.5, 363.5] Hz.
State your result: 411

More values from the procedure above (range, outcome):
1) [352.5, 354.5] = 387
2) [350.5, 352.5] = 403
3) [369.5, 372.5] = 428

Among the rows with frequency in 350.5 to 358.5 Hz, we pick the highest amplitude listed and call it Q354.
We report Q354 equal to 415.6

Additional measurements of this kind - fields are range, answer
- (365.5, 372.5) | 438.8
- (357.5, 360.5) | 404.2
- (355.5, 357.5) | 400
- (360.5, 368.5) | 435.9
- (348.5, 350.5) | 402.8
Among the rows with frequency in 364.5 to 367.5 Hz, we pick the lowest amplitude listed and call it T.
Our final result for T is 415.5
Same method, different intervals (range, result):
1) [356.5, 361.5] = 394.6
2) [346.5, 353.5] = 377.8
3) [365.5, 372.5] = 394.8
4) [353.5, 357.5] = 396.2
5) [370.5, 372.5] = 412.9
